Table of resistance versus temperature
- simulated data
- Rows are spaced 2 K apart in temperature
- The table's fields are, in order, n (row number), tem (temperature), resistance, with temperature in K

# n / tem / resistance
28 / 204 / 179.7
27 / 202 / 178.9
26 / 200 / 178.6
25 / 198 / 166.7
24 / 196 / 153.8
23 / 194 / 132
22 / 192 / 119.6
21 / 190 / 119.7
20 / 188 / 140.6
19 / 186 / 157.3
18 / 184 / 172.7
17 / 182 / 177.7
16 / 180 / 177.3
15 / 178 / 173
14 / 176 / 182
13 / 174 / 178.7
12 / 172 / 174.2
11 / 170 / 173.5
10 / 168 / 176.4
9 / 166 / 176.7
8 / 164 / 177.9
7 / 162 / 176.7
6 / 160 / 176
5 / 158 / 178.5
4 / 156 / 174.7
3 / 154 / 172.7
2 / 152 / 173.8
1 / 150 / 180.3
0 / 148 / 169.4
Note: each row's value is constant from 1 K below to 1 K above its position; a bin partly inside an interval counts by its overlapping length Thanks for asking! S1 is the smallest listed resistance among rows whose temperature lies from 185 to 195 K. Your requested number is 119.6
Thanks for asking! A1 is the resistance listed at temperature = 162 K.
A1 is 176.7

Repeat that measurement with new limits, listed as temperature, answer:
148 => 169.4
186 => 157.3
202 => 178.9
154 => 172.7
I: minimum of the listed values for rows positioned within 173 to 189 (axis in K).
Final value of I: 140.6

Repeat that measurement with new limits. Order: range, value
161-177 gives 173.5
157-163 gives 176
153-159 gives 172.7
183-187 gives 157.3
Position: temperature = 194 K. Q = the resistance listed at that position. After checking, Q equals 132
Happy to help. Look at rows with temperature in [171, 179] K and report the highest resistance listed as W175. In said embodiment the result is 182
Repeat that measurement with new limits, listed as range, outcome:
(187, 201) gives 178.6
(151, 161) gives 178.5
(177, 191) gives 177.7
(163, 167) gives 177.9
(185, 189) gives 157.3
